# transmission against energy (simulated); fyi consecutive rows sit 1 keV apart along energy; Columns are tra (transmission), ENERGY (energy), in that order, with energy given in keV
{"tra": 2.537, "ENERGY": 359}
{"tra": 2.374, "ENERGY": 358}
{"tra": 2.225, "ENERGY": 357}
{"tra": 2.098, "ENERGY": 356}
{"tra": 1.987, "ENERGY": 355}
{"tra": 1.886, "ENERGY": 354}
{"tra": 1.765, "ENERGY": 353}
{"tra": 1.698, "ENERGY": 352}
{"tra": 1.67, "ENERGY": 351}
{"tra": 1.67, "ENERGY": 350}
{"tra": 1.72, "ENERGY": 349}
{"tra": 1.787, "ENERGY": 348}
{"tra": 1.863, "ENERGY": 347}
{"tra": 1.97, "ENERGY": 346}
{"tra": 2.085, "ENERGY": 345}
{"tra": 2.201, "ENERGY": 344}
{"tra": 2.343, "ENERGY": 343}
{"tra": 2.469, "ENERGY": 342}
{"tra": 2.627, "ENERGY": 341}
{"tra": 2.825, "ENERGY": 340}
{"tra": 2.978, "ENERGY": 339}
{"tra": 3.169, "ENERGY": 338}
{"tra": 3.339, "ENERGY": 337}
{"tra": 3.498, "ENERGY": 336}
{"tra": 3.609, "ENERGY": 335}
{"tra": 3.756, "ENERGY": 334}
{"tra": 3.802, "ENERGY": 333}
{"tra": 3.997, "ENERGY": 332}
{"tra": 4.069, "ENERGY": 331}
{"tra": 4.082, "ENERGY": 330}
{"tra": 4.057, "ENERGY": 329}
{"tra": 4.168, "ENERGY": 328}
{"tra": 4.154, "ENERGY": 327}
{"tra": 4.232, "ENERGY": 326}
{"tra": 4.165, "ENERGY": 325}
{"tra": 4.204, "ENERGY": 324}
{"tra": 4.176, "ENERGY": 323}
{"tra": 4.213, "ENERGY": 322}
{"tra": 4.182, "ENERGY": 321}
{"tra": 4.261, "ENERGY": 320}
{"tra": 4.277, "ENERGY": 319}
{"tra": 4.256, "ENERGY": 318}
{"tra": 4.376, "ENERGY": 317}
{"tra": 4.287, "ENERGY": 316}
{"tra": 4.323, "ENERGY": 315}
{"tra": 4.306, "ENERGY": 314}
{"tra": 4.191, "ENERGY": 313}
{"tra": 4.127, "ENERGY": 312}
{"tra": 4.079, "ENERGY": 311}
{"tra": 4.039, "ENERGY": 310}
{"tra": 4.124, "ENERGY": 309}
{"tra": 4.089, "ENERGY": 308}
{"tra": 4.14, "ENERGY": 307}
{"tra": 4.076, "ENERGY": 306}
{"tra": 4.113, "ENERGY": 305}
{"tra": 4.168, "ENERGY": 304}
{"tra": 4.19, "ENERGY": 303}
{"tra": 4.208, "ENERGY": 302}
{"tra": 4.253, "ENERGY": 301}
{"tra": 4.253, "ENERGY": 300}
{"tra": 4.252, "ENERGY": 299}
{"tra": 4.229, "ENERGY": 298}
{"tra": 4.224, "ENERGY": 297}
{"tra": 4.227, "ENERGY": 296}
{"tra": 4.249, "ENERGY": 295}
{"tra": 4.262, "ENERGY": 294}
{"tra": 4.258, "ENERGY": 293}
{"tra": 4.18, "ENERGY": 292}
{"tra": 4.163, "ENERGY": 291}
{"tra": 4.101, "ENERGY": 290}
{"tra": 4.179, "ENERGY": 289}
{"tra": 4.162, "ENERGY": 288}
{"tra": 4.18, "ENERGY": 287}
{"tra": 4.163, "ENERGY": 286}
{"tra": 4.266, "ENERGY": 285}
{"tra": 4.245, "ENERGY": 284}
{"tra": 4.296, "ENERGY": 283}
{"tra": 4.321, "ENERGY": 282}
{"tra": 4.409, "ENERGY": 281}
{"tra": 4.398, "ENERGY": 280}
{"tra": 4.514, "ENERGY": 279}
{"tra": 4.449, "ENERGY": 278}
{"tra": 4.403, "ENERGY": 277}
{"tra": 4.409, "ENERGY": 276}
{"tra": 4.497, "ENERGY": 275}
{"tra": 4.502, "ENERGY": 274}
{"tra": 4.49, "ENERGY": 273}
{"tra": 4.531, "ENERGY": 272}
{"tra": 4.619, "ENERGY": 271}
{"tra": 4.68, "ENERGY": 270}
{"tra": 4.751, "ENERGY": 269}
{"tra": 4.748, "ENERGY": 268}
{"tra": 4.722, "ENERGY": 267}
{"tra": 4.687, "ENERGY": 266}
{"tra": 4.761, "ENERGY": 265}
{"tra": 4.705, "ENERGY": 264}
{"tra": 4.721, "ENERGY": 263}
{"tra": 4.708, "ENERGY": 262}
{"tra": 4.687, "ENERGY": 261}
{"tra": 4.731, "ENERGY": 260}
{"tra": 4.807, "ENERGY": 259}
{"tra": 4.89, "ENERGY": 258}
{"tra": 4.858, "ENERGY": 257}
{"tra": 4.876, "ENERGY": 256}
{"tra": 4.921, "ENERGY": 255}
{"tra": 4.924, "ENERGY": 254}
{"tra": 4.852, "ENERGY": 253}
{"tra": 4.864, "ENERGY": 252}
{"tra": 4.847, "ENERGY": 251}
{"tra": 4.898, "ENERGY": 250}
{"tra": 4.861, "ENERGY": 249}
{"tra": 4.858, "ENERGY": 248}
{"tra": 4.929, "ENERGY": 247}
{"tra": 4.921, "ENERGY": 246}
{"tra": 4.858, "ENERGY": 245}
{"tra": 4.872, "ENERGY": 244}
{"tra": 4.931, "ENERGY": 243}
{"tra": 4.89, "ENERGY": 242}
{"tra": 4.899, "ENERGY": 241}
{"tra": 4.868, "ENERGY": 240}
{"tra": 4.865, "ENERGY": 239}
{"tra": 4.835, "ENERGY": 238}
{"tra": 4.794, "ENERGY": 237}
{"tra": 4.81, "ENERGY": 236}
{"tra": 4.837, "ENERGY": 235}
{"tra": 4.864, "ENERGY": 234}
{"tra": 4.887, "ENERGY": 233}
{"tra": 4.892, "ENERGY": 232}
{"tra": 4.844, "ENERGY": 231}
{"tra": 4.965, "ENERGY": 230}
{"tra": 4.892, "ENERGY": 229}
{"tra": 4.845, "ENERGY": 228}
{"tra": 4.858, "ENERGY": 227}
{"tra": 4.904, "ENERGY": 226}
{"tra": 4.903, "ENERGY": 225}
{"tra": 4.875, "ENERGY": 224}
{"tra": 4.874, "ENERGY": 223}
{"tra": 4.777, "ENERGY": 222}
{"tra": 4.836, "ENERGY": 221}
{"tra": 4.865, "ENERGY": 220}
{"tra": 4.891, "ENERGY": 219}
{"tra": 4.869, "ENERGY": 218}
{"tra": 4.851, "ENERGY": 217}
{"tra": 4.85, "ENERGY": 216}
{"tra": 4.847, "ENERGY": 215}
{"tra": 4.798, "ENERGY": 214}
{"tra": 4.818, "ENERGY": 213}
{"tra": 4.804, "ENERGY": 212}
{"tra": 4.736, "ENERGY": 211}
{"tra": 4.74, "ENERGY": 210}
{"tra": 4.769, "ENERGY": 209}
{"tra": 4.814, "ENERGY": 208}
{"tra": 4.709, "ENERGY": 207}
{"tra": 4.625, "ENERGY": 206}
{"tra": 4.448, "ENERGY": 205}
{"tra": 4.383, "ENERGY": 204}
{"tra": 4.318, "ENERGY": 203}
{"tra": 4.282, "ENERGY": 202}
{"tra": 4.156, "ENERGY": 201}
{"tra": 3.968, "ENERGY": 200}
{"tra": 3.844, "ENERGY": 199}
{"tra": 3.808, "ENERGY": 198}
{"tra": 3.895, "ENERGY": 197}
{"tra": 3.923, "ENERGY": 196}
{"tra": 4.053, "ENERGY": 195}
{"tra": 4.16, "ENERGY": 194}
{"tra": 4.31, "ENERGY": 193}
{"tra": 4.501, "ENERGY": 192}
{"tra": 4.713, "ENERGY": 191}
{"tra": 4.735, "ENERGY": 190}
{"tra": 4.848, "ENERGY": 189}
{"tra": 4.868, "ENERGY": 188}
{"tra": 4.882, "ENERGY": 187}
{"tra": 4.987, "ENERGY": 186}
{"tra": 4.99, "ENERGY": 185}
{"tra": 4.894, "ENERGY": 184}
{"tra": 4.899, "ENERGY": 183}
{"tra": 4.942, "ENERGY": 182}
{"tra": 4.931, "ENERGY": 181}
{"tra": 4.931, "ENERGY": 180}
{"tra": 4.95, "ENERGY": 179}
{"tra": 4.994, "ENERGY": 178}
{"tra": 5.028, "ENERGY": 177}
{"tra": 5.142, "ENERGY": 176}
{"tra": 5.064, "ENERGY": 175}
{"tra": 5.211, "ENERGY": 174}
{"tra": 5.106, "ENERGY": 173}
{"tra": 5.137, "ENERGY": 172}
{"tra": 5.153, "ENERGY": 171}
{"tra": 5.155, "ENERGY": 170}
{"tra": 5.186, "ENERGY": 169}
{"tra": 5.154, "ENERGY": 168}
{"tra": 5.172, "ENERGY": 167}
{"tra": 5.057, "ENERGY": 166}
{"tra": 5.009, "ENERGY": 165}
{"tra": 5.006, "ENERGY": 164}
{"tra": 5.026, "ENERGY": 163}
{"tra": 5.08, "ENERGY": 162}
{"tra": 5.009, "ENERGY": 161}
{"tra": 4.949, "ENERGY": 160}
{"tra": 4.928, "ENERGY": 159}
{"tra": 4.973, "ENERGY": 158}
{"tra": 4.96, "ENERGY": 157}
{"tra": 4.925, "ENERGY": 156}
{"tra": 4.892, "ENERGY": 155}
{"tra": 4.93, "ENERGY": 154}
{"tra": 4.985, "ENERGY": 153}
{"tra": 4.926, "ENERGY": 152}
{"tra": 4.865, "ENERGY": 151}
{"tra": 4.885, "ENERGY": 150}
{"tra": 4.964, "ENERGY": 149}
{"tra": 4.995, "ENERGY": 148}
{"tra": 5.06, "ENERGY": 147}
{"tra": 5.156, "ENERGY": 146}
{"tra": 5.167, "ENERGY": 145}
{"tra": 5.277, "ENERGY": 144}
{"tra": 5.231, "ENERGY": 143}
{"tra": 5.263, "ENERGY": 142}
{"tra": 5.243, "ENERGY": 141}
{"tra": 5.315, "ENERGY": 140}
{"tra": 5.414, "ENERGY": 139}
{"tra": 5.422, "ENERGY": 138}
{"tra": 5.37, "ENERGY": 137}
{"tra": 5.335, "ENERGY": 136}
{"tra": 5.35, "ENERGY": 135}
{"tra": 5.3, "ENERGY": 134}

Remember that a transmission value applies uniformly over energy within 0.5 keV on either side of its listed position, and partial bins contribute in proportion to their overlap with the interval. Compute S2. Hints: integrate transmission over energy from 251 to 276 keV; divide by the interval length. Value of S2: 4.73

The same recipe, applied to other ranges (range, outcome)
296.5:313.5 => 4.16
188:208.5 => 4.34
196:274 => 4.73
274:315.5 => 4.24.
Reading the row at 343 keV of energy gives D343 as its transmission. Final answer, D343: 2.343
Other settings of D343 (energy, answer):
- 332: 3.997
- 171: 5.153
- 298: 4.229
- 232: 4.892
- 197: 3.895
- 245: 4.858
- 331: 4.069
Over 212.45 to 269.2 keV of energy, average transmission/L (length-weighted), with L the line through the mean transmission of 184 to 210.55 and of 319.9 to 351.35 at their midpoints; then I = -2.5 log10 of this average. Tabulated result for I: -0.19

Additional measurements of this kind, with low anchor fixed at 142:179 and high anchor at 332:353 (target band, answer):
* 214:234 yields -0.165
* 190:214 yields 0.020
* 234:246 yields -0.221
